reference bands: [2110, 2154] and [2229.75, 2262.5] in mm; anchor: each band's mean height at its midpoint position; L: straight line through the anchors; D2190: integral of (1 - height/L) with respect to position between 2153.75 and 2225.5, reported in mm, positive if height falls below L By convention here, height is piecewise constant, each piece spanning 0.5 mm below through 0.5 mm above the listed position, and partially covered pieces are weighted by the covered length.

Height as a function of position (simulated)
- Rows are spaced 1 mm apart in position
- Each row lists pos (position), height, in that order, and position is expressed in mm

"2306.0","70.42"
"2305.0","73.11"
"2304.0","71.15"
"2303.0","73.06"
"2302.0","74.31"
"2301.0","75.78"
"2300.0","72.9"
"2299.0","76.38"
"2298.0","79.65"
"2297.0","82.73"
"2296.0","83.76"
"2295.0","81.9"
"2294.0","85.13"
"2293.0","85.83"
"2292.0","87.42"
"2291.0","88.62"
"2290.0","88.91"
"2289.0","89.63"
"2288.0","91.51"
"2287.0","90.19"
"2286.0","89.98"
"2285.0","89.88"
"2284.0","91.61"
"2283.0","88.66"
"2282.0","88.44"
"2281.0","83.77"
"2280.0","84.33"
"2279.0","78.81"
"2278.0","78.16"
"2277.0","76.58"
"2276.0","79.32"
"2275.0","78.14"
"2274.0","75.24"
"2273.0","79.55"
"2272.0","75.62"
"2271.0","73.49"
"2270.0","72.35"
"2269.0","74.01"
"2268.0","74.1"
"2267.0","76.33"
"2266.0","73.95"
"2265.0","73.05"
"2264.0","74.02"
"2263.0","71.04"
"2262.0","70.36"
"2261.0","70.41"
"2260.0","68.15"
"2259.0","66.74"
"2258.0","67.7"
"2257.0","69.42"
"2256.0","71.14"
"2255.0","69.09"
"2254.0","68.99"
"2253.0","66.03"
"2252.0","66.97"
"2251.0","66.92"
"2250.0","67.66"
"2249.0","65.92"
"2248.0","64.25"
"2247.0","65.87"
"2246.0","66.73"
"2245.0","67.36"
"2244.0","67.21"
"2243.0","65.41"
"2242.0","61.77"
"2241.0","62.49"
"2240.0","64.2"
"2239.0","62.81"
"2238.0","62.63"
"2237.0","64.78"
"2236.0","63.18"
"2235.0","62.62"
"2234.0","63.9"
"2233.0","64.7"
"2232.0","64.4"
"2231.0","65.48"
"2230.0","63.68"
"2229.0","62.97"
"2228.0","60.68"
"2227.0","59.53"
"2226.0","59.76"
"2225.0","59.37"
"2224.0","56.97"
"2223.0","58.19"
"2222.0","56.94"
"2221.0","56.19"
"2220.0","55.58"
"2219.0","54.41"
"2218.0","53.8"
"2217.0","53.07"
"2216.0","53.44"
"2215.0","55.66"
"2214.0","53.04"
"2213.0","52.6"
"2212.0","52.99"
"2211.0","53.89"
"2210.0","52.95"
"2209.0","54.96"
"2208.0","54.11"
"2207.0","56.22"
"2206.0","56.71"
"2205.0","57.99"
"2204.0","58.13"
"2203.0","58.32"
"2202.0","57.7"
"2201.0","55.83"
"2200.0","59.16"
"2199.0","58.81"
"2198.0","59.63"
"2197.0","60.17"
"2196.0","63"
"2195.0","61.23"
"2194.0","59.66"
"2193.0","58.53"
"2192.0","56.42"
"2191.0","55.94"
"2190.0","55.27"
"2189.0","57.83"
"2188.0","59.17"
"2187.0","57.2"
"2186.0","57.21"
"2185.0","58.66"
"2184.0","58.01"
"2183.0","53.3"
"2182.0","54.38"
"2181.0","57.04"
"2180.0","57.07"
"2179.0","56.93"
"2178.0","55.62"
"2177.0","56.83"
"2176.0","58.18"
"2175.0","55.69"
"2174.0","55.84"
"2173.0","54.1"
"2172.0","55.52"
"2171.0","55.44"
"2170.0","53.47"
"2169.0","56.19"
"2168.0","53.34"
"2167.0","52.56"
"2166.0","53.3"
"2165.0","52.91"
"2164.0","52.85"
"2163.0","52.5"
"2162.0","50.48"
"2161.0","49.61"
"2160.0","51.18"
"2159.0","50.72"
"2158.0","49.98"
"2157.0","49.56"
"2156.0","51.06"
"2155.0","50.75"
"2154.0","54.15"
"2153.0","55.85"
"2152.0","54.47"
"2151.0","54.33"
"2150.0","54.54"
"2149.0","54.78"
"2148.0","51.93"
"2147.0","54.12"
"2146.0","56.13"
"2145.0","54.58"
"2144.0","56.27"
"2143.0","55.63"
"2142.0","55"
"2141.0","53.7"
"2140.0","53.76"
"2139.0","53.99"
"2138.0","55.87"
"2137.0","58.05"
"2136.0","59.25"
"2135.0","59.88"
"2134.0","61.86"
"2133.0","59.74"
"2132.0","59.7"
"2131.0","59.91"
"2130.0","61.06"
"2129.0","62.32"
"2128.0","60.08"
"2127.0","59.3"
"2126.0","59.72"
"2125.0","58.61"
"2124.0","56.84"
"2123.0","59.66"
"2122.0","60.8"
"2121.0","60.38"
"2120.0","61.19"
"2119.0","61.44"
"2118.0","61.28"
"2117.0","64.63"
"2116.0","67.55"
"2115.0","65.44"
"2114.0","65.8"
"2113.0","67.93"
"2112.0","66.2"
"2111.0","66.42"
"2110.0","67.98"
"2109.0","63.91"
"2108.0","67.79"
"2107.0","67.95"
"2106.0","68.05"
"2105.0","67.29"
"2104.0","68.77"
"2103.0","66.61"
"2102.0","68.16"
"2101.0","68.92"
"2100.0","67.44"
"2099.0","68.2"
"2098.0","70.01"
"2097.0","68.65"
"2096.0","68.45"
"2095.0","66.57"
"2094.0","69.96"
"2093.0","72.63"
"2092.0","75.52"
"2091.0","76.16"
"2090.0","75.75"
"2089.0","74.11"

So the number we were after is 8.2 mm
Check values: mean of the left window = 59.1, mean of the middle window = 55.5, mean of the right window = 66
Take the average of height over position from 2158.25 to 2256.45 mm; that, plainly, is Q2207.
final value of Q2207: 58.6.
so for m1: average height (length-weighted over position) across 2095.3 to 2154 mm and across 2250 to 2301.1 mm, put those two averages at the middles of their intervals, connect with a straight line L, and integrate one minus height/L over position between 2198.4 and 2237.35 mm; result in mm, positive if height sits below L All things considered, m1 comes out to 7.4 mm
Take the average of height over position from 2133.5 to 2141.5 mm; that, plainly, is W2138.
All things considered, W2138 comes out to 57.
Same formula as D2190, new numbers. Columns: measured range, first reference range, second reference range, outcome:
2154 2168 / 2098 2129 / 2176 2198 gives 2.00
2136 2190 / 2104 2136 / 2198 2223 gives 4.39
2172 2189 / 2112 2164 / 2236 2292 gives 1.72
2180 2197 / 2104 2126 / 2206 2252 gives 1.08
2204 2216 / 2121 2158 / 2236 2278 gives 1.81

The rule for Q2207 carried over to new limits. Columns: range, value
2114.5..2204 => 56.8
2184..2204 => 58.4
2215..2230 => 57.4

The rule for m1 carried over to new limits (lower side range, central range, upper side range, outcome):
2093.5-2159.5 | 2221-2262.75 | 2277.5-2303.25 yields 6.76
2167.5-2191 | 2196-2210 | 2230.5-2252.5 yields 0.45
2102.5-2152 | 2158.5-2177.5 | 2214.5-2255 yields 2.30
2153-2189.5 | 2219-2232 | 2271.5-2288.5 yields 1.77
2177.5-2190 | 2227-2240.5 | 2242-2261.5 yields 0.24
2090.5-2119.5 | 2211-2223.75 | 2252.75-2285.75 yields 3.24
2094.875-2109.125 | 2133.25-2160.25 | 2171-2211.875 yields 3.42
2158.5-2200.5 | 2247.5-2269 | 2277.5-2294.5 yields 2.53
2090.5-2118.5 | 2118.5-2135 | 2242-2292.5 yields 2.13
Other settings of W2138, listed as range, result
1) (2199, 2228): 56.1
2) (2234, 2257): 65.7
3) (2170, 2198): 57.2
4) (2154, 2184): 53.7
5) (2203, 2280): 64.9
